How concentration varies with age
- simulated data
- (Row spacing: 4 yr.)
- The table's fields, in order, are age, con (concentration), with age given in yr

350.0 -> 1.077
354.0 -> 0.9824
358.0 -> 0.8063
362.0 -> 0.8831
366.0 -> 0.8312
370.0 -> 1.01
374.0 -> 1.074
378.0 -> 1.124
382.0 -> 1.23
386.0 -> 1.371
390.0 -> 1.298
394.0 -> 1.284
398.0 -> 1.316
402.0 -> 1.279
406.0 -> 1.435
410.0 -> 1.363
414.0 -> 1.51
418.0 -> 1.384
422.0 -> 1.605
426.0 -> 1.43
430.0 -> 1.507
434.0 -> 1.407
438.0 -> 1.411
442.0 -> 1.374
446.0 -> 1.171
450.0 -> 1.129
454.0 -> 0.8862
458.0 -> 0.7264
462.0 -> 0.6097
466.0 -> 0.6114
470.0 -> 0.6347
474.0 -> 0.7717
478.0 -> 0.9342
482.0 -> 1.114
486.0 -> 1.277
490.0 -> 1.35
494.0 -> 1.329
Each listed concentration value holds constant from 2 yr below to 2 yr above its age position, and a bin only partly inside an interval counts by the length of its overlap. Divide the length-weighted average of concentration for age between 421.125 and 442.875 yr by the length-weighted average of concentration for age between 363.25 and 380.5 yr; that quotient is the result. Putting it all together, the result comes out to 1.44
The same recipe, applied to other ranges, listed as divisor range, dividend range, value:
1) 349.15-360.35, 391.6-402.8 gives 1.38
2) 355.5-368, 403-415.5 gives 1.68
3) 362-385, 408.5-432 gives 1.40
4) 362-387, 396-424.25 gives 1.31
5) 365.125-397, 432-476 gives 0.83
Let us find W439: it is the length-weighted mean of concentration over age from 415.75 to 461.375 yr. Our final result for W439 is 1.26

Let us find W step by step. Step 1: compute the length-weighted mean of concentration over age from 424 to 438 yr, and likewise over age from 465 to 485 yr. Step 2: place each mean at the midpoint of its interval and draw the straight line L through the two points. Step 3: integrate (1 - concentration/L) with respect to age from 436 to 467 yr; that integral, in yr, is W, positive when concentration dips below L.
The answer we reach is 4.9 yr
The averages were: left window 1.44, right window 0.846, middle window 1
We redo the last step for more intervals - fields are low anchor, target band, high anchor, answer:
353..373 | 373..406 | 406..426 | -2.3 yr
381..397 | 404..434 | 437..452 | -4.2 yr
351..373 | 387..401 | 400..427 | -0.8 yr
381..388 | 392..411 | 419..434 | 0.7 yr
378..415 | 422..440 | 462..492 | -4.6 yr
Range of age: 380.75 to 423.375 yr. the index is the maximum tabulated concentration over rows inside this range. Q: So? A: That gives 1.605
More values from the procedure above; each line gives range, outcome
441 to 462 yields 1.374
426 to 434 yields 1.507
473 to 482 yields 1.114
